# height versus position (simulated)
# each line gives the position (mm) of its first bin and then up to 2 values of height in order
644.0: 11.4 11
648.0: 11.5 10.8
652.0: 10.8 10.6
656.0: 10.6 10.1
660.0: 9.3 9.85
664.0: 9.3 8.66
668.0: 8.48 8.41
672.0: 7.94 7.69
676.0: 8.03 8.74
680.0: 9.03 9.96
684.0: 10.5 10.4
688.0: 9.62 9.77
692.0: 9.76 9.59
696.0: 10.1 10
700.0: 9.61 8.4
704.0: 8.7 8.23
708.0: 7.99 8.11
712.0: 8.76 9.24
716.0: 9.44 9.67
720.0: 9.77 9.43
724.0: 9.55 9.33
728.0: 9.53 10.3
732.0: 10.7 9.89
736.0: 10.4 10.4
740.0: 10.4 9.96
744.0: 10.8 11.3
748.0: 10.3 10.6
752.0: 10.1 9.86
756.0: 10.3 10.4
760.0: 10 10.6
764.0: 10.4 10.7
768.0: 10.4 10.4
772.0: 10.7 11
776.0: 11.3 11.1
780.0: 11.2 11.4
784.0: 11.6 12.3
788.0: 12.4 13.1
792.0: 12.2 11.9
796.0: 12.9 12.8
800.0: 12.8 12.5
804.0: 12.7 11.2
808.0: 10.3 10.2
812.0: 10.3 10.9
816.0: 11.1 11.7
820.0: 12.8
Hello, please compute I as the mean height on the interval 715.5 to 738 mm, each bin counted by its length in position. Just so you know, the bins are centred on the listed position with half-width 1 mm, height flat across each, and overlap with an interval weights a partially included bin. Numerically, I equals 9.85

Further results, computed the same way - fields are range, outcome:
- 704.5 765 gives 9.85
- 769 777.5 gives 10.9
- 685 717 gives 9.23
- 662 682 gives 8.62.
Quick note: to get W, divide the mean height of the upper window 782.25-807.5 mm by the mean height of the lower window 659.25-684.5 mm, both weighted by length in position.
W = 1.38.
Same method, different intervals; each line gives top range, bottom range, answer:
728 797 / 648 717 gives 1.17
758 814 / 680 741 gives 1.19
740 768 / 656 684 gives 1.16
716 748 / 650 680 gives 1.09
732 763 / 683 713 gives 1.11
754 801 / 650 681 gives 1.23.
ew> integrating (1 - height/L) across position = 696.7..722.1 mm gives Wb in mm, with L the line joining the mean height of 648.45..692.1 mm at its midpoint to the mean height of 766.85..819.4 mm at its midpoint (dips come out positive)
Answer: 2.8 mm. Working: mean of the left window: 9.49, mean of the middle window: 9.03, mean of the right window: 11.6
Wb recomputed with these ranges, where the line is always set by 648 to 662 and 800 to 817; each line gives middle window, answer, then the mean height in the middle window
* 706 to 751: 4.32 mm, 9.78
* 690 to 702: 1.06 mm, 9.69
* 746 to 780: 1.38 mm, 10.6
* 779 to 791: -0.95 mm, 12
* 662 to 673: 1.89 mm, 8.68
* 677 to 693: 1.29 mm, 9.72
